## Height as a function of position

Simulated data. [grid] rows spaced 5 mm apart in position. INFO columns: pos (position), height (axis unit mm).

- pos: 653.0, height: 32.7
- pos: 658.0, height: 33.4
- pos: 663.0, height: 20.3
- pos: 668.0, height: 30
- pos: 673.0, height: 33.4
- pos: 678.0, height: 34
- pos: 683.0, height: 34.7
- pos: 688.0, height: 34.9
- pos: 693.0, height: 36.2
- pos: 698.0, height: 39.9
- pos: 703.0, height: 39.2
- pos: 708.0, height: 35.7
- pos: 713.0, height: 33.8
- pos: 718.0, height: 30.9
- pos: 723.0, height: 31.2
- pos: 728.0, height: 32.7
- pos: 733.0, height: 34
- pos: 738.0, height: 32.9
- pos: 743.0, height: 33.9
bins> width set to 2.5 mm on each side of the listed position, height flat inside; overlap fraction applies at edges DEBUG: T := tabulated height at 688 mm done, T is 34.9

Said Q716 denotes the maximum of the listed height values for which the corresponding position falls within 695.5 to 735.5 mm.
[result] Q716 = 39.9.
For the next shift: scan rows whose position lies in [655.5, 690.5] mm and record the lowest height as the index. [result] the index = 20.3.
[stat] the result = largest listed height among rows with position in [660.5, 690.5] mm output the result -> 34.9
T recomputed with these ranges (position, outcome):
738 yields 32.9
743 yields 33.9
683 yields 34.7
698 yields 39.9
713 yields 33.8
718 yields 30.9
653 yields 32.7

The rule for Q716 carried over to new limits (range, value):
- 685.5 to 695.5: 36.2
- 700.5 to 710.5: 39.2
